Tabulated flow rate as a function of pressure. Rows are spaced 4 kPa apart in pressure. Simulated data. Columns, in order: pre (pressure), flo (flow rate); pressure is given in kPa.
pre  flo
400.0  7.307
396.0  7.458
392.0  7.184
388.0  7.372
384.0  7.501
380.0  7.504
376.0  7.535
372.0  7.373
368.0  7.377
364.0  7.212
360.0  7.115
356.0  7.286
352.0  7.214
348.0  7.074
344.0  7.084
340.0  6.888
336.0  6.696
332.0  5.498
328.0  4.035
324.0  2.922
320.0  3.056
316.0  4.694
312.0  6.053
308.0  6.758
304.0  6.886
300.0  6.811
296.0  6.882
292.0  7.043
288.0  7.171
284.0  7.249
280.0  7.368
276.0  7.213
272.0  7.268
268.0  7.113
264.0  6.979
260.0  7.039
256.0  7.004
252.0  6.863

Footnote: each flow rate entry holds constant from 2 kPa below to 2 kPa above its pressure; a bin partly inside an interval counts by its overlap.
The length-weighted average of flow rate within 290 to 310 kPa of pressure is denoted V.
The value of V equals 6.88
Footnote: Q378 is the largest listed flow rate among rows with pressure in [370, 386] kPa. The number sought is 7.535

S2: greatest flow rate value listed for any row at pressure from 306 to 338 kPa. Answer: 6.758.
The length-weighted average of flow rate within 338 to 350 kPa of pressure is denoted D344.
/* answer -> 7.02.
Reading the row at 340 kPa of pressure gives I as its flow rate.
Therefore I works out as 6.888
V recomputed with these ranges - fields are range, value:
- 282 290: 7.21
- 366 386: 7.46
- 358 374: 7.27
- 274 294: 7.21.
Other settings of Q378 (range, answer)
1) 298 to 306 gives 6.886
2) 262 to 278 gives 7.268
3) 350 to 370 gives 7.377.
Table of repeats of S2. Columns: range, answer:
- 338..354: 7.214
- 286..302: 7.171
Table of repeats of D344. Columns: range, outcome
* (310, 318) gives 5.37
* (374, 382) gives 7.52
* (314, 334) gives 4.04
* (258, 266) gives 7.01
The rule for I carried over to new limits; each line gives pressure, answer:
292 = 7.043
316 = 4.694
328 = 4.035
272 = 7.268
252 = 6.863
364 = 7.212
